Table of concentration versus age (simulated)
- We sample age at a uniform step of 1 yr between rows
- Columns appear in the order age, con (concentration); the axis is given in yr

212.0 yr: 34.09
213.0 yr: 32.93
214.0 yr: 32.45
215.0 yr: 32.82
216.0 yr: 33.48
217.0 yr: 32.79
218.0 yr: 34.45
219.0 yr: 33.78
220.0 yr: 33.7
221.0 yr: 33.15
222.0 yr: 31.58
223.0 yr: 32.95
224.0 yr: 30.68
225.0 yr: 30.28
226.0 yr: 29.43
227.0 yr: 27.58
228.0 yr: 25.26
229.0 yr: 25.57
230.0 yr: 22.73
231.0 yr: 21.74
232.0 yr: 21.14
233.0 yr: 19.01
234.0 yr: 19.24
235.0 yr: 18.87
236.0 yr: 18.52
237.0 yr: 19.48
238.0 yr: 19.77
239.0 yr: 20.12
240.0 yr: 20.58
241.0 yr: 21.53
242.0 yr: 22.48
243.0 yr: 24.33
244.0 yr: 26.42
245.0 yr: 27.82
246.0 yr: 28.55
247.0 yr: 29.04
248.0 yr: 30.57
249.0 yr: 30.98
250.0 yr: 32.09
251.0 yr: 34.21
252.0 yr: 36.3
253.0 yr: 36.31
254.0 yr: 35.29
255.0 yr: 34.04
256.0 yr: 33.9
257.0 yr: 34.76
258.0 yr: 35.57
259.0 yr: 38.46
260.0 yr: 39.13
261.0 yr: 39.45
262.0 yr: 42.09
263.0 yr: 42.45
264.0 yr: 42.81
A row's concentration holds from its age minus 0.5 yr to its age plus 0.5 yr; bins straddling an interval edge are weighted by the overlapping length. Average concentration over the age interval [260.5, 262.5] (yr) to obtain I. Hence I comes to 40.8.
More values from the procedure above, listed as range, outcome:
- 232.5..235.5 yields 19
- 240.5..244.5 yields 23.7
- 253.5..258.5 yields 34.7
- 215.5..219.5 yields 33.6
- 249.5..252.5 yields 34.2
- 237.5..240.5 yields 20.2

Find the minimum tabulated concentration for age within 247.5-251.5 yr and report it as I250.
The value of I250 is 30.57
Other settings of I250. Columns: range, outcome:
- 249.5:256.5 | 32.09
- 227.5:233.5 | 19.01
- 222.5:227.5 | 27.58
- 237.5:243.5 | 19.77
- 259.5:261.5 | 39.13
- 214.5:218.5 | 32.79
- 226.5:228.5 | 25.26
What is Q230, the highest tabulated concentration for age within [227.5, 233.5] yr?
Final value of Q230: 25.57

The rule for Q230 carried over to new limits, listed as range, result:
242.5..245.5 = 27.82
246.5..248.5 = 30.57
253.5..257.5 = 35.29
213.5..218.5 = 34.45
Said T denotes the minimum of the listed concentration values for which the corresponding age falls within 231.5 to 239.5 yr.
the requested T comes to 18.52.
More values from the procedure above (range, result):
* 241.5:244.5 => 22.48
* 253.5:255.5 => 34.04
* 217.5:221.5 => 33.15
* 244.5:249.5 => 27.82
